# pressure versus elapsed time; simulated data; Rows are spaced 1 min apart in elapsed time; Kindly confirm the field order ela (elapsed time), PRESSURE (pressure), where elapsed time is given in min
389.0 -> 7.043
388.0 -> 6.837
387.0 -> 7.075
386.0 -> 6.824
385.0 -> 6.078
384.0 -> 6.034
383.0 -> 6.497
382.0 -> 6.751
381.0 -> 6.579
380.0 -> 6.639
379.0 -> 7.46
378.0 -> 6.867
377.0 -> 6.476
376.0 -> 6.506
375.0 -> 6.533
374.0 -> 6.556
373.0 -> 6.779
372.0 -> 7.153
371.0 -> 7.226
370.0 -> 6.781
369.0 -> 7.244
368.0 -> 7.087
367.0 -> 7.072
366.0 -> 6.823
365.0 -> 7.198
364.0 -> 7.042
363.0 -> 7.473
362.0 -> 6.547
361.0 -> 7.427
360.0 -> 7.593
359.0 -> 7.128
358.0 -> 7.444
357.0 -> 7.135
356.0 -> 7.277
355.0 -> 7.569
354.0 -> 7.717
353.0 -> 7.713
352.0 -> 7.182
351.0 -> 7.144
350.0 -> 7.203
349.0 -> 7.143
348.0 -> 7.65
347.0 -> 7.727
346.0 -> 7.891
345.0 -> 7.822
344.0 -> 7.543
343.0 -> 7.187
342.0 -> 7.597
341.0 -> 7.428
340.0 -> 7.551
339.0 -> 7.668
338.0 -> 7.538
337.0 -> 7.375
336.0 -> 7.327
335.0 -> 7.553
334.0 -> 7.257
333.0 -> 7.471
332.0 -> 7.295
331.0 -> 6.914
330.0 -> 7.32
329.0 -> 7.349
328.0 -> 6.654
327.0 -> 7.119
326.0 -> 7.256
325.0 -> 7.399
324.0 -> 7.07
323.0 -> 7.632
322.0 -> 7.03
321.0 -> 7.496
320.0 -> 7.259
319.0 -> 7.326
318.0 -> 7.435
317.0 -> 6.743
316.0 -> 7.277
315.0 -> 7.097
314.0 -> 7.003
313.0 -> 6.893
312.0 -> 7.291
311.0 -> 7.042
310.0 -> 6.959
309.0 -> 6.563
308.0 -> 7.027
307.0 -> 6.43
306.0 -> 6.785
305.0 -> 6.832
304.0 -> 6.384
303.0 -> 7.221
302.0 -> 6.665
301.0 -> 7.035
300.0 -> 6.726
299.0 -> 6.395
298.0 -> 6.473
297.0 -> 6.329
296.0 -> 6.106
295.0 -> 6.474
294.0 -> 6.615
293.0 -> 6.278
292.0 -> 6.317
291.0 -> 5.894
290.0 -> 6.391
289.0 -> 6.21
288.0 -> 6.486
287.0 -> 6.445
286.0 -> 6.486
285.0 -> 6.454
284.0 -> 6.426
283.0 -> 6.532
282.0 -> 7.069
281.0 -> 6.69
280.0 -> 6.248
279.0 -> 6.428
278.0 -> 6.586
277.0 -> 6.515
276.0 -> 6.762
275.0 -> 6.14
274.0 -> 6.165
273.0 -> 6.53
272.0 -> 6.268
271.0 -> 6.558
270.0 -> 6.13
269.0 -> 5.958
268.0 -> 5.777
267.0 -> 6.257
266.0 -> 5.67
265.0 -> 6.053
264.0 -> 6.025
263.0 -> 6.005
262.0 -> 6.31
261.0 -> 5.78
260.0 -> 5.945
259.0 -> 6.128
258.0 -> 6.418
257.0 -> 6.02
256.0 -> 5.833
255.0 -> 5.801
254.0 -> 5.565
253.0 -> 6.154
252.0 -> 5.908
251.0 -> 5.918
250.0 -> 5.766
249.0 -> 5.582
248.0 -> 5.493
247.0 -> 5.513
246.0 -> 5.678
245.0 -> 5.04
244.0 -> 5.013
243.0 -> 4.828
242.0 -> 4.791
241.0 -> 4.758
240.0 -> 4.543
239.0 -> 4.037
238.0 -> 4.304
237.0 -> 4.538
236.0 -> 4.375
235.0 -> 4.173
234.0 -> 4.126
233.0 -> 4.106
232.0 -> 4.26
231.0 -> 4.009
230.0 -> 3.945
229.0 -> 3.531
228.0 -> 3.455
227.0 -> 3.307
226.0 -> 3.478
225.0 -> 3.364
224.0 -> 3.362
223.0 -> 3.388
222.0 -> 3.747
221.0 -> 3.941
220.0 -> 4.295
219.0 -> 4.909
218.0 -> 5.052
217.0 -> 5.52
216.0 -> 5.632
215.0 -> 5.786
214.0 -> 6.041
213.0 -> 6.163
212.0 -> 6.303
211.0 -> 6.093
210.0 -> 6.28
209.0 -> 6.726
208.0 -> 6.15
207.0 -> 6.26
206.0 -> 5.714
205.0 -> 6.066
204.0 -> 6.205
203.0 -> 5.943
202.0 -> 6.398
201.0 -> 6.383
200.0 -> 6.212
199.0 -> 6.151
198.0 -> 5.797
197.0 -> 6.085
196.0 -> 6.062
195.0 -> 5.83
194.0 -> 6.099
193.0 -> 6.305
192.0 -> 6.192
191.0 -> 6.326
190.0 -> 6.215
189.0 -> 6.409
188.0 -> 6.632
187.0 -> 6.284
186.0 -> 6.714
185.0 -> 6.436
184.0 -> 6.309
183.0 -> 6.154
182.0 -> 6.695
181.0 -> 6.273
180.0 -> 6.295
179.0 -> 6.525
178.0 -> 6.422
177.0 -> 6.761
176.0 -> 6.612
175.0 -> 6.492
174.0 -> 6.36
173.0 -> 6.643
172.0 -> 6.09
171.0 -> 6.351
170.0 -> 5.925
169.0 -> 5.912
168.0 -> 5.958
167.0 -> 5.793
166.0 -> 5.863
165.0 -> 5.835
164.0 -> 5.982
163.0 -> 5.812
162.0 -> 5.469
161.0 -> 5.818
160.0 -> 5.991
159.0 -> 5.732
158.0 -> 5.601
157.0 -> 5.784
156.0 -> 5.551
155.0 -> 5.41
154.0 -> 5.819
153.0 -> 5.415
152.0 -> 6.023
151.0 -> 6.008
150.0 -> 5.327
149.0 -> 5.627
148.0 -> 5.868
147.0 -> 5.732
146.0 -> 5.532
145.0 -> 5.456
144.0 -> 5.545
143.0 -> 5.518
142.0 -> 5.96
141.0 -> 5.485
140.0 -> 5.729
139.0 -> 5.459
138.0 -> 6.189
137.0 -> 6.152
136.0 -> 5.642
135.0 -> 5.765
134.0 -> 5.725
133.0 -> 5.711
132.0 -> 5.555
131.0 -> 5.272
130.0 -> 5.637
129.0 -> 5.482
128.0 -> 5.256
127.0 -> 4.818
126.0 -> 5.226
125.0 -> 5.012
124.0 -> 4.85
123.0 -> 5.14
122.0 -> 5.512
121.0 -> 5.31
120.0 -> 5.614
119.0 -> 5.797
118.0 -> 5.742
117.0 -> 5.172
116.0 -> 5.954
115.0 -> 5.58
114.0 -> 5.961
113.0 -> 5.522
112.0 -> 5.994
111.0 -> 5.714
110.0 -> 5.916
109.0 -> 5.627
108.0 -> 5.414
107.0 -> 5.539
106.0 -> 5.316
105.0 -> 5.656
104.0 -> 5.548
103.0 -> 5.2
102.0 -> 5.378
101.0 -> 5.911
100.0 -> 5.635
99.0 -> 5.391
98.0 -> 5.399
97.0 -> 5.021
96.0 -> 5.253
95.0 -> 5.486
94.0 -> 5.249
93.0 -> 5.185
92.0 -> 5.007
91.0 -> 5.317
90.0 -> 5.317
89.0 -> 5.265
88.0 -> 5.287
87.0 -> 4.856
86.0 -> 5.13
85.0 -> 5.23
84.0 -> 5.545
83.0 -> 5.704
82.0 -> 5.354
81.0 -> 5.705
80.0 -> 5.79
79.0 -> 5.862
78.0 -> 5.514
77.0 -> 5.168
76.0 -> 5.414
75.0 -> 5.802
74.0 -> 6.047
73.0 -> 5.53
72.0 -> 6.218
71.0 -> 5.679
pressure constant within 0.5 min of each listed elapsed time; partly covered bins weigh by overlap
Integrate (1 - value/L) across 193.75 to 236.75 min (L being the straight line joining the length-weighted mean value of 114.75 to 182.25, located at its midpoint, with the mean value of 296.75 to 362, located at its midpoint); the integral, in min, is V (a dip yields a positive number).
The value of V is 7.90 min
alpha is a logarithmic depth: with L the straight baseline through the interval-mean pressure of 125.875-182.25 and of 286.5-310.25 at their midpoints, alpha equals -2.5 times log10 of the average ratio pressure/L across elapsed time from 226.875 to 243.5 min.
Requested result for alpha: 0.429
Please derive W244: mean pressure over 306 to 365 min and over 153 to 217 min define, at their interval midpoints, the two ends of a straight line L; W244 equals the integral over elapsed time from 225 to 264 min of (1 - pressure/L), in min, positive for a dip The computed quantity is 9.4 min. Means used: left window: 6.12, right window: 7.27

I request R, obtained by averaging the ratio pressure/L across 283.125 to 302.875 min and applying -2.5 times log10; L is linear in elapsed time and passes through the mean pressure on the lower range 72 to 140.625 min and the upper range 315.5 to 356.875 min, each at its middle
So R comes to 0.09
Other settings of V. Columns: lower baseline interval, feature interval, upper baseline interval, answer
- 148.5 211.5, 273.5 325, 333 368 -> 2.08 min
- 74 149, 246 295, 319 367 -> 4.29 min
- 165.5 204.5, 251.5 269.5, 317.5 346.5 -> 2.25 min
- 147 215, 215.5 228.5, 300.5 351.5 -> 4.66 min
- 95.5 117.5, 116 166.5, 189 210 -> 1.56 min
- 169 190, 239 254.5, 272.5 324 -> 2.94 min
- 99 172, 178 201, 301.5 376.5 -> -0.88 min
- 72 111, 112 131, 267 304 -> 0.60 min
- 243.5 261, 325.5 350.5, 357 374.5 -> -2.32 min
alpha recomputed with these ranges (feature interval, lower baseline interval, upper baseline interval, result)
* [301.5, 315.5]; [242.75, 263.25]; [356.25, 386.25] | -0.10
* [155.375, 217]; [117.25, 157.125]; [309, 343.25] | -0.03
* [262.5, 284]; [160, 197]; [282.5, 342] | 0.07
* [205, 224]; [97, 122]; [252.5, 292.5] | 0.11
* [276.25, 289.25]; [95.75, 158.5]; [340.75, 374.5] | 0.03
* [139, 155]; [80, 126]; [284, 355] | 0.02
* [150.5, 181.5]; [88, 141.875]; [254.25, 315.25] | -0.04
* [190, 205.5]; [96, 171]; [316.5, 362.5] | 0.00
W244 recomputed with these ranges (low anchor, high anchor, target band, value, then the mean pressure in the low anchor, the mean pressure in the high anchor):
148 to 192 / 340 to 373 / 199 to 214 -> 0.30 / 6.08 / 7.31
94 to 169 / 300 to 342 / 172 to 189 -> -1.32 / 5.6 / 7.15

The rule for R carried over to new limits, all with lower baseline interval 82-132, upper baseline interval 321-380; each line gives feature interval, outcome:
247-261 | 0.114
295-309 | 0.039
